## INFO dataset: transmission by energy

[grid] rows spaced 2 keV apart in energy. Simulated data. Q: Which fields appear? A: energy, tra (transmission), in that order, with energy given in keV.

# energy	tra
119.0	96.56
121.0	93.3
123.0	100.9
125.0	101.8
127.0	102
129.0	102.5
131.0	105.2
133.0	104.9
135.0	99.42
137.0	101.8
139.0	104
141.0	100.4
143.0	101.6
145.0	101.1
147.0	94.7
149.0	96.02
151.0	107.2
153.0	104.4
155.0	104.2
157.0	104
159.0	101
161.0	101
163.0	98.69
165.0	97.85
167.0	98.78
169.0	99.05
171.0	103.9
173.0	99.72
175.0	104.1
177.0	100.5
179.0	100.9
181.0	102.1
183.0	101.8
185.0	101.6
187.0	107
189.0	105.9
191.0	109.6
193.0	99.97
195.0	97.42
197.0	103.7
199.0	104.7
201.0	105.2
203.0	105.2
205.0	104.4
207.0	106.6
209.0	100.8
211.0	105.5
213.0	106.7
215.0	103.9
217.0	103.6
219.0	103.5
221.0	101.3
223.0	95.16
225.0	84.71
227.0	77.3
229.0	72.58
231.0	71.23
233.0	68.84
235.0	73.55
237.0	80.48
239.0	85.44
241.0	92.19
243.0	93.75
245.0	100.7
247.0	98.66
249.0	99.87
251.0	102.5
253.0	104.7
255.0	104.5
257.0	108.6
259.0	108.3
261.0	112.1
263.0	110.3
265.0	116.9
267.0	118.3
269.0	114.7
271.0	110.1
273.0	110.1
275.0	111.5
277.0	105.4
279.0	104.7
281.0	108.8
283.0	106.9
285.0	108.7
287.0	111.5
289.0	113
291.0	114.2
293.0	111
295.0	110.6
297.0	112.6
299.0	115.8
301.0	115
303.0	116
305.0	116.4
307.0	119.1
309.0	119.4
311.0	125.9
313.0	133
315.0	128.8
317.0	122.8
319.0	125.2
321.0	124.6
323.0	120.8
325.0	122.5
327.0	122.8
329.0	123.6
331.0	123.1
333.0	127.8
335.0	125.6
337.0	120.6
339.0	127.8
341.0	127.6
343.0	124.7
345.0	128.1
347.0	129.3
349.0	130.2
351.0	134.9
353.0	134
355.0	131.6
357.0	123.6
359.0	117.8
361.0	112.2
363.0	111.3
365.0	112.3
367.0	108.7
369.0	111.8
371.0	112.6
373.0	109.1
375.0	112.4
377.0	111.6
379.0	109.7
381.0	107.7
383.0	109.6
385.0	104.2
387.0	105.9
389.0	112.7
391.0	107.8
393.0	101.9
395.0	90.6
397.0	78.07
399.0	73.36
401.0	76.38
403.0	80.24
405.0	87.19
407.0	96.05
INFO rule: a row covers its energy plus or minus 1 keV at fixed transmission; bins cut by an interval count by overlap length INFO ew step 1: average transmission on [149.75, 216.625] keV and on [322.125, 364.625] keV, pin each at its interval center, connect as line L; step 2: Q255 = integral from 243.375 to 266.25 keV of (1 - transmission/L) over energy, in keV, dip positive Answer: 1.4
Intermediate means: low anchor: 103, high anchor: 125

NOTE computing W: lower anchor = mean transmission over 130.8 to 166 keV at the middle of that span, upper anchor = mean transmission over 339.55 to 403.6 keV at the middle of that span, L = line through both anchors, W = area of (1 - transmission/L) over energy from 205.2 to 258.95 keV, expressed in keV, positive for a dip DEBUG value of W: 5.4 keV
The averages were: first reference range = 101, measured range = 94.5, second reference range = 111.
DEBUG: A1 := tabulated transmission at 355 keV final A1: 131.6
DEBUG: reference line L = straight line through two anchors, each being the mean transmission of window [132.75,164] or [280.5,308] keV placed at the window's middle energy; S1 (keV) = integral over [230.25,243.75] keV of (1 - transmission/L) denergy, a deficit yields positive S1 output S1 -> 3.5 keV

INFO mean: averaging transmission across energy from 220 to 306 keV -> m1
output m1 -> 102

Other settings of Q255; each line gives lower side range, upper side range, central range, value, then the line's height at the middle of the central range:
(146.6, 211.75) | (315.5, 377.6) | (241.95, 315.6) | 1.7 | 114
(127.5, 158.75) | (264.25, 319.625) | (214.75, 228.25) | 1.8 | 109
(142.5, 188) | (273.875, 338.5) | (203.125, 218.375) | 0.3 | 107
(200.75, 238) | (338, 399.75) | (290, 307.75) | -1.8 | 104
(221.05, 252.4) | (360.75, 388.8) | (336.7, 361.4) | -4.9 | 106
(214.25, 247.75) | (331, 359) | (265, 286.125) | -1.3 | 104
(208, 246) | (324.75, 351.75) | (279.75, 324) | -1.0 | 115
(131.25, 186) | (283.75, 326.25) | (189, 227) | 1.9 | 107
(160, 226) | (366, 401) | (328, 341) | -2.8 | 103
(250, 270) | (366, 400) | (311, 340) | -4.9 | 107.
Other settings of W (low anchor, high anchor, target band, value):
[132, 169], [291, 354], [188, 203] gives 0.4 keV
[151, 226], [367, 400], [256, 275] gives -1.7 keV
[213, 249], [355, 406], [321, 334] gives -3.2 keV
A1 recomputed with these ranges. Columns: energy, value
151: 107.2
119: 96.56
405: 87.19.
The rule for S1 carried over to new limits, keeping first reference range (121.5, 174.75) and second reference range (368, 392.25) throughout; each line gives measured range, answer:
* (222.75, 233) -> 2.57 keV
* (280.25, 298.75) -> -0.82 keV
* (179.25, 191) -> -0.15 keV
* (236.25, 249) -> 1.46 keV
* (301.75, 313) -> -1.42 keV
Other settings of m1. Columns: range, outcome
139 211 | 102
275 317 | 115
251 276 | 111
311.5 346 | 125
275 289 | 108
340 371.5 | 122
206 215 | 105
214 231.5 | 90.9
